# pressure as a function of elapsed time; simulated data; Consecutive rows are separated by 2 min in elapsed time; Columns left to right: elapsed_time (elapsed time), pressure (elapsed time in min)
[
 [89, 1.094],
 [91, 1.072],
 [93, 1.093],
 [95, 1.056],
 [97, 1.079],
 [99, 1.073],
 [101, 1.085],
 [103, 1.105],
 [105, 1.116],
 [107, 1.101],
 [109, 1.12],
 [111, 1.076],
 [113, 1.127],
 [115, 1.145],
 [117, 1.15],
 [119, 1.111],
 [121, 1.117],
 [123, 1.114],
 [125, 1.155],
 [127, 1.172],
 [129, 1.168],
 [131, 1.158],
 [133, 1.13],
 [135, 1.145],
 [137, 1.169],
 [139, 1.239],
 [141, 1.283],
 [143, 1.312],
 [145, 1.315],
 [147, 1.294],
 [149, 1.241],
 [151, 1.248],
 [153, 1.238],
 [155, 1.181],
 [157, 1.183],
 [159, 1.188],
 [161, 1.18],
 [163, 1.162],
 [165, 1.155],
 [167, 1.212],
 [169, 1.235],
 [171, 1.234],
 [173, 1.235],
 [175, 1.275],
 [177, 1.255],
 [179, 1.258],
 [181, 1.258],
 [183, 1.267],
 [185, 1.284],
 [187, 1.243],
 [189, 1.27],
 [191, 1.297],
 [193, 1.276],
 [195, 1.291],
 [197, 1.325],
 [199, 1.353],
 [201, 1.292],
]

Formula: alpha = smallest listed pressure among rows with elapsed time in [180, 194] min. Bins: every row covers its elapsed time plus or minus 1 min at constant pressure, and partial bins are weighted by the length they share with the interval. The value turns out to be 1.243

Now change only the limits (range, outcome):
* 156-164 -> 1.162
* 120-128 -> 1.114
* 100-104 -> 1.085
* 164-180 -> 1.155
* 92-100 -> 1.056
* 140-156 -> 1.181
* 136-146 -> 1.169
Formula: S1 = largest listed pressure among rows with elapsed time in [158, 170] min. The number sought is 1.235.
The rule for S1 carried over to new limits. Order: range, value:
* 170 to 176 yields 1.275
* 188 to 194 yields 1.297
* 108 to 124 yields 1.15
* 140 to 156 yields 1.315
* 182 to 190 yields 1.284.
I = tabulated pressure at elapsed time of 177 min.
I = 1.255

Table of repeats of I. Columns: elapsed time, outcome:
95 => 1.056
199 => 1.353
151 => 1.248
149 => 1.241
